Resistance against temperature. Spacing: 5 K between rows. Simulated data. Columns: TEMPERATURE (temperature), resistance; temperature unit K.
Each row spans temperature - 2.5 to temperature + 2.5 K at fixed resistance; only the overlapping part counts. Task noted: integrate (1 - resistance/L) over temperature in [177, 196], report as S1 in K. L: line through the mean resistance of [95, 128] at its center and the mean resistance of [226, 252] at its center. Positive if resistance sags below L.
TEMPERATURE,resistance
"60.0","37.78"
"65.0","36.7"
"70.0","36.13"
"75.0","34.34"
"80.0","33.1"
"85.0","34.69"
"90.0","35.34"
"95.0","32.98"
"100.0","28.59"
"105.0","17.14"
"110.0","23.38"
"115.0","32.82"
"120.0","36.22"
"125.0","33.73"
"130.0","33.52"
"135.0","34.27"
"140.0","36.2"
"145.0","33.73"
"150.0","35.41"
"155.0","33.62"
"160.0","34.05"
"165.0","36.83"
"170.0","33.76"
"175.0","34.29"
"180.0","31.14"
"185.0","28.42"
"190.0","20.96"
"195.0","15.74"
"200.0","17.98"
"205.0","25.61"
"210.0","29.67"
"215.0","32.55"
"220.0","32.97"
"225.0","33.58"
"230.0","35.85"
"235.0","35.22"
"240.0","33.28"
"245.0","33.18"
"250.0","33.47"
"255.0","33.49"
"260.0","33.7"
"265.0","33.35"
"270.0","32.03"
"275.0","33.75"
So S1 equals 4.2 K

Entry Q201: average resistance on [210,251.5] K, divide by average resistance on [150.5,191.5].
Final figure 1.05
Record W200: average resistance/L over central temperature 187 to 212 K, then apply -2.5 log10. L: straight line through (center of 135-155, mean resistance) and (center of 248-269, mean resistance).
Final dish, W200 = 0.48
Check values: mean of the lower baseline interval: 34.8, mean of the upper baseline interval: 33.4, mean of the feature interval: 22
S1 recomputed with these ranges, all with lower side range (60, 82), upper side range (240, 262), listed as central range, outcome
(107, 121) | 2.08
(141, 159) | 0.08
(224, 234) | -0.38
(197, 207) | 3.73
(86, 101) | 0.96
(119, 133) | 0.21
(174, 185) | 0.87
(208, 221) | 0.83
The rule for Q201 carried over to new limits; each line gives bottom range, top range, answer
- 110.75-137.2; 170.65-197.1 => 0.80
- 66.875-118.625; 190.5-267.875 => 0.98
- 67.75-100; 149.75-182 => 1.00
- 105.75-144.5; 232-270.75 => 1.04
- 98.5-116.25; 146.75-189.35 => 1.33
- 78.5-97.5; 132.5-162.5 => 1.01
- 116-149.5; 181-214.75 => 0.70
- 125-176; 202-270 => 0.94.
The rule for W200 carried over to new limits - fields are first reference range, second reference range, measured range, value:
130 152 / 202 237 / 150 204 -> 0.162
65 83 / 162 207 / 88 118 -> 0.159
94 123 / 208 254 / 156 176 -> -0.132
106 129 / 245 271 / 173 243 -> 0.117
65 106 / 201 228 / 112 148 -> -0.085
